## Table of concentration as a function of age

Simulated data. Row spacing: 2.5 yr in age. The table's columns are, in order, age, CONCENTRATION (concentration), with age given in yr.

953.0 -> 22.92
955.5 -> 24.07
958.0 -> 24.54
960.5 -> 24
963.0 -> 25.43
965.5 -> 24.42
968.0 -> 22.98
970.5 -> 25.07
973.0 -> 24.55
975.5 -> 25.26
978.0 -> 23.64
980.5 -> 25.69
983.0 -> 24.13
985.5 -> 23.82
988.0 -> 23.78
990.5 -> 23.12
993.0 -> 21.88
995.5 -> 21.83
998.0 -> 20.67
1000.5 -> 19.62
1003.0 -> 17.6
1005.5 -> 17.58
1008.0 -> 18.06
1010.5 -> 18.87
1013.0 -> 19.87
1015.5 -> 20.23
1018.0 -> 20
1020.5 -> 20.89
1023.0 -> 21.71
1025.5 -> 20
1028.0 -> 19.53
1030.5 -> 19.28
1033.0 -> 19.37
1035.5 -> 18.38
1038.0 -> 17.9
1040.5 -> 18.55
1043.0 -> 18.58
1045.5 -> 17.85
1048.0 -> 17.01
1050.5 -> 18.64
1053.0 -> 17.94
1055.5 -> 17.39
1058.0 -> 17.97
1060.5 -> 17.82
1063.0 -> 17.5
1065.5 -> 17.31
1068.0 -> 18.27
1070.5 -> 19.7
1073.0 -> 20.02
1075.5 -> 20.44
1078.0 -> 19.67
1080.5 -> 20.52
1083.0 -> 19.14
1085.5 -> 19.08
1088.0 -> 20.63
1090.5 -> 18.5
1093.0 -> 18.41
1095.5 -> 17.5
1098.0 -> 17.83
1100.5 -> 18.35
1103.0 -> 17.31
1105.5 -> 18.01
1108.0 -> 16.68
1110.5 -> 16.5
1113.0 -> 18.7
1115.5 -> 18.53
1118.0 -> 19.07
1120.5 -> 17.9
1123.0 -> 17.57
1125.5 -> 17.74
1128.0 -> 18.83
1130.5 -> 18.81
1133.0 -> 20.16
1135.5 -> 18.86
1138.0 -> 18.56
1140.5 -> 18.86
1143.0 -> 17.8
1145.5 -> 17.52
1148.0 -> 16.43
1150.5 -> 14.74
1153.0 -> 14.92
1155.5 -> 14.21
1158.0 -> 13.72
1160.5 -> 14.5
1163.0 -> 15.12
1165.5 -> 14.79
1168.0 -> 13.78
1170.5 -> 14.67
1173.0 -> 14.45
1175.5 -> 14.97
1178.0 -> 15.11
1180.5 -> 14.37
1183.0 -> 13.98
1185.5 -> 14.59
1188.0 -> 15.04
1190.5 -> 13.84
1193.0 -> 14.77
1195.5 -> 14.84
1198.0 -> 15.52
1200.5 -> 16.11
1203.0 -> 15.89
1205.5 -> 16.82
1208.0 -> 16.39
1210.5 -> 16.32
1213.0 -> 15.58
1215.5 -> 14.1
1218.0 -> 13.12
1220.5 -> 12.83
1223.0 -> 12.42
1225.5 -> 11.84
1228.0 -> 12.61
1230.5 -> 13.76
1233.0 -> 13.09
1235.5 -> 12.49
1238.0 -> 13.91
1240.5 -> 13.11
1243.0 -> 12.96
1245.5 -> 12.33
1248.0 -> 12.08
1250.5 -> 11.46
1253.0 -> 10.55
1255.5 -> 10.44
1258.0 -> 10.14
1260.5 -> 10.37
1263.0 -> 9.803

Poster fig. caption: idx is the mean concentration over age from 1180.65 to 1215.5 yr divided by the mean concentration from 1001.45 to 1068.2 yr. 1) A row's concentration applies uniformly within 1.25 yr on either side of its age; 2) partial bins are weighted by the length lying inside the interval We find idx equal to 0.8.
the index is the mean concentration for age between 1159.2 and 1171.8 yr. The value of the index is 14.6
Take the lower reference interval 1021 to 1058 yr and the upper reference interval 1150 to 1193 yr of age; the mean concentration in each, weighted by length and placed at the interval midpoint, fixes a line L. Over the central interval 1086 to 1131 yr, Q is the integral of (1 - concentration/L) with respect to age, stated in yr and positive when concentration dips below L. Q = -4.5 yr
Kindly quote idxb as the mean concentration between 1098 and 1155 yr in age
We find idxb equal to 17.8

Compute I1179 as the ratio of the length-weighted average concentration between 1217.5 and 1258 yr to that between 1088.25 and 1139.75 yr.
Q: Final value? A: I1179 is 0.68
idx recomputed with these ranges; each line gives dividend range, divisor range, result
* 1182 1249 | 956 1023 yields 0.63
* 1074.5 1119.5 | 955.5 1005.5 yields 0.80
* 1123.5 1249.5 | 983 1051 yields 0.76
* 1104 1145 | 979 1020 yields 0.87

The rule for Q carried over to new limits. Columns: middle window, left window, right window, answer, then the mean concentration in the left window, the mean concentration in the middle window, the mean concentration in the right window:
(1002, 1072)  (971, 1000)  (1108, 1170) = 8.3 yr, 23.4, 18.7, 17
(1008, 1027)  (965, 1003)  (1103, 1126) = 1.5 yr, 23.2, 20.1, 17.8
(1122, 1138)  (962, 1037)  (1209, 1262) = -2.0 yr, 21.6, 18.7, 12.6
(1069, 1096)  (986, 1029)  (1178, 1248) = -2.0 yr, 20.4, 19.5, 14.2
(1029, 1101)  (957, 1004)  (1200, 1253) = 4.8 yr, 23.3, 18.6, 13.7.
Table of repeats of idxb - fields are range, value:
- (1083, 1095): 19.1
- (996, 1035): 19.6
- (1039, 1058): 18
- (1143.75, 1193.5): 14.8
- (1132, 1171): 16.2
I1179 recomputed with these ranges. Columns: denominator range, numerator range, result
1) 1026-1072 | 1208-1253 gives 0.72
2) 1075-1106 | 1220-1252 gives 0.67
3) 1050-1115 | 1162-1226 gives 0.80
